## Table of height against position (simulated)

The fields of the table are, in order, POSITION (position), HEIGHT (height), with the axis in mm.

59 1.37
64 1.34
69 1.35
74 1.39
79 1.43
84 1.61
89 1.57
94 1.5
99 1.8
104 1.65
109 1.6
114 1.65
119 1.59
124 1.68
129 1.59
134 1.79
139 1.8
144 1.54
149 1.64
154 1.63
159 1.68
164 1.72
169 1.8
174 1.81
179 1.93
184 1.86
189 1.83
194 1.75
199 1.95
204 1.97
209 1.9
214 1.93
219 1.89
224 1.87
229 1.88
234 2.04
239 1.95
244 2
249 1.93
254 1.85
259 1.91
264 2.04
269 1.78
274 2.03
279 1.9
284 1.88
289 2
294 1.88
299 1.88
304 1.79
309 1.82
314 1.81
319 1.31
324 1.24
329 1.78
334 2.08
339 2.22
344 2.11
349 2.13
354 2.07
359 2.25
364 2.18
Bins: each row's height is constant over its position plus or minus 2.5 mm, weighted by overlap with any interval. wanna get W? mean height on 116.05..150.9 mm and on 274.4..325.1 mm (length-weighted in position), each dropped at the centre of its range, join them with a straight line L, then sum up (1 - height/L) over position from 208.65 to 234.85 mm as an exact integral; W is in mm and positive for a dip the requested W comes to -2.9 mm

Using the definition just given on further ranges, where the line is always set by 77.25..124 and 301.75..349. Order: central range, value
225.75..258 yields -3.8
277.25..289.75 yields -1.0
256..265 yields -1.0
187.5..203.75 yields -1.6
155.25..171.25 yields -0.6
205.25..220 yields -1.8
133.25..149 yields -0.4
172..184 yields -1.4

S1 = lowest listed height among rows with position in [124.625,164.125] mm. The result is 1.54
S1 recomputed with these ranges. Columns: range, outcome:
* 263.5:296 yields 1.78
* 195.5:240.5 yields 1.87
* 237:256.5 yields 1.85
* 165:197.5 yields 1.75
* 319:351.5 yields 1.24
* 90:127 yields 1.5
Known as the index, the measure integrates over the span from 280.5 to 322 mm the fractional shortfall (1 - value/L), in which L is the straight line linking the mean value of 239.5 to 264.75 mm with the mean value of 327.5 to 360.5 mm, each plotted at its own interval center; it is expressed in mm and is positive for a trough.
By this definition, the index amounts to 4.7 mm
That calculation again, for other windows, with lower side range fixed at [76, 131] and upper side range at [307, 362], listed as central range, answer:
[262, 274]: -0.8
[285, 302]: -0.6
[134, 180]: -1.4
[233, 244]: -1.3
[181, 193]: -0.9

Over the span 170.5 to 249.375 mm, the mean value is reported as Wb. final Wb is 1.9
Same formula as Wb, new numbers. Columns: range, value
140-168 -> 1.66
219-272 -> 1.92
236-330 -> 1.83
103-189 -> 1.71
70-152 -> 1.61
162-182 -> 1.82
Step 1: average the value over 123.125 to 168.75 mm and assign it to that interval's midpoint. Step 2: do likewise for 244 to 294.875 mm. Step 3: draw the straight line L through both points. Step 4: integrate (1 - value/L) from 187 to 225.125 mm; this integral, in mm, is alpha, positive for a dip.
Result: -1.9 mm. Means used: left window 1.68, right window 1.93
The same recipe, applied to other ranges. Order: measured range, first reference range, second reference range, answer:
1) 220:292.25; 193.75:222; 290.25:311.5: -2.0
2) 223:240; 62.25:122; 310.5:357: -2.1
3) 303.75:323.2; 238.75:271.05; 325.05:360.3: 3.6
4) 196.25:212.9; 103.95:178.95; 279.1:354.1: -1.8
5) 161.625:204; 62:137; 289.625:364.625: -3.7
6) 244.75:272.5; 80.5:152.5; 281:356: -1.8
